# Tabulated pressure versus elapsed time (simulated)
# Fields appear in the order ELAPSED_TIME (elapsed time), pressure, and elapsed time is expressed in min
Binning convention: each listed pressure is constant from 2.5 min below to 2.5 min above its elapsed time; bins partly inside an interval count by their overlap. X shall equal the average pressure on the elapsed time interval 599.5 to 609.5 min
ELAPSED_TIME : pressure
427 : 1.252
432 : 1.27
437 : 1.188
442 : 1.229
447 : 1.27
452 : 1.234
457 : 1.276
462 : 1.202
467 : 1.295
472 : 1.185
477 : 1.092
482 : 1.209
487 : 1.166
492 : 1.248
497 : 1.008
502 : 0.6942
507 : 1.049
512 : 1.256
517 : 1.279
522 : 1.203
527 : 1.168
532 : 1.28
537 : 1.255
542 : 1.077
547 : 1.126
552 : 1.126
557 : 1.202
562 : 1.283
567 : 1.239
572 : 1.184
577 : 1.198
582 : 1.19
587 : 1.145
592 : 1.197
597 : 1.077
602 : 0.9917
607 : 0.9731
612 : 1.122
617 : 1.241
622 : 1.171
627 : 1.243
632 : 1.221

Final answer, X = 0.982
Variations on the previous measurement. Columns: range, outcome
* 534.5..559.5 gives 1.16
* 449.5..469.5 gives 1.25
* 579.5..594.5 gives 1.18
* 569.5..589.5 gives 1.18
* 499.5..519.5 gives 1.07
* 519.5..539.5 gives 1.23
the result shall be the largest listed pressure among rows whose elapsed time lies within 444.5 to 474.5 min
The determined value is 1.295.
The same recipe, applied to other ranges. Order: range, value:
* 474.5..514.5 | 1.256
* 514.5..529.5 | 1.279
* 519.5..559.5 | 1.28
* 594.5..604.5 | 1.077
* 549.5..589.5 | 1.283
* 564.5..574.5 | 1.239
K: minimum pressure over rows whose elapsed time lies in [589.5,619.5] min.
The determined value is 0.9731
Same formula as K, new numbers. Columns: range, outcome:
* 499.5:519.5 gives 0.6942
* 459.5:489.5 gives 1.092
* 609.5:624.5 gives 1.122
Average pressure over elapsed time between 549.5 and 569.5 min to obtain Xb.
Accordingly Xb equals 1.21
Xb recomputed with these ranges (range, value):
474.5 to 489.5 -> 1.16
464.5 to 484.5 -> 1.2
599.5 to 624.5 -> 1.1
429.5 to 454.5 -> 1.24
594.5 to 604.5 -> 1.03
